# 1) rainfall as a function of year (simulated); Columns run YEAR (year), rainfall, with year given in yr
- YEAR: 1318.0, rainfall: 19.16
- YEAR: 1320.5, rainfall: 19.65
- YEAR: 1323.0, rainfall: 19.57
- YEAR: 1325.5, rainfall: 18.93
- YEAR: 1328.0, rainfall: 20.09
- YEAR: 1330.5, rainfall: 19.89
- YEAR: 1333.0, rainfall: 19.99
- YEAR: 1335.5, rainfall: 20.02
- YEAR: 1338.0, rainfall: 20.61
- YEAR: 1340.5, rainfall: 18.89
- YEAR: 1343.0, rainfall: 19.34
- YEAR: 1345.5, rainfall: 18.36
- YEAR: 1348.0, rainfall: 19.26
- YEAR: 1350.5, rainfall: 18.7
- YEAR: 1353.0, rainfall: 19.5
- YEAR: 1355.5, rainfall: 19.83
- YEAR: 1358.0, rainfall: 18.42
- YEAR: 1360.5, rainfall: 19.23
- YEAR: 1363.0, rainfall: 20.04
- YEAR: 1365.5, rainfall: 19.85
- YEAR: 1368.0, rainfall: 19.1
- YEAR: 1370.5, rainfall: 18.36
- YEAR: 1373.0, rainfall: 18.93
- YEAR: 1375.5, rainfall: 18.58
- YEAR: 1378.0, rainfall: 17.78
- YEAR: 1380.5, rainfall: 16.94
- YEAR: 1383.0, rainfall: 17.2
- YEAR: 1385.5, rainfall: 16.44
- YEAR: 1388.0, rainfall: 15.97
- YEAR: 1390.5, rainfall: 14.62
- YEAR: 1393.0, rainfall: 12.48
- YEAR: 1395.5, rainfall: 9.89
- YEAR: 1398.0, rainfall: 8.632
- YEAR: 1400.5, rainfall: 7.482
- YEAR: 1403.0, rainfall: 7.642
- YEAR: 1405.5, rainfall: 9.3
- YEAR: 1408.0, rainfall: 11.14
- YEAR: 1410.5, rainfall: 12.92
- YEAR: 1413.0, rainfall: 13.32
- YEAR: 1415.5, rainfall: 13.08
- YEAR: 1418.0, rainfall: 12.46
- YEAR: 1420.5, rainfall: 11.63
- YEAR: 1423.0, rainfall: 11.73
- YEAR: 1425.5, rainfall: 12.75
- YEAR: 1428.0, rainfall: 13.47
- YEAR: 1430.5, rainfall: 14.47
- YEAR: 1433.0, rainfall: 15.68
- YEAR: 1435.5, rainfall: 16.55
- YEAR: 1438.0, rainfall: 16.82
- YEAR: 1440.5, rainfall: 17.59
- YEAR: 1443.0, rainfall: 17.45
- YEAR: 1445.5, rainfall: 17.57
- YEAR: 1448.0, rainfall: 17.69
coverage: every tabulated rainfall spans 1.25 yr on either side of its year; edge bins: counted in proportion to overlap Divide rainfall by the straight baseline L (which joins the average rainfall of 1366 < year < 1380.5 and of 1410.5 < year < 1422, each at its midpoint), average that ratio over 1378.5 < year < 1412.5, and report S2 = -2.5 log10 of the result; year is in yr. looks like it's 0.24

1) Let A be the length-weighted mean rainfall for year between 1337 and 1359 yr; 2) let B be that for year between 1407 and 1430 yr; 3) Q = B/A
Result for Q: 0.7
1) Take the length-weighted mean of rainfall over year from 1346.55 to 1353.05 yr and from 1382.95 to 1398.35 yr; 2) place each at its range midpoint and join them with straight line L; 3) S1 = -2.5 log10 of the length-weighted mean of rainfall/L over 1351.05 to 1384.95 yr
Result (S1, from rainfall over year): -0.13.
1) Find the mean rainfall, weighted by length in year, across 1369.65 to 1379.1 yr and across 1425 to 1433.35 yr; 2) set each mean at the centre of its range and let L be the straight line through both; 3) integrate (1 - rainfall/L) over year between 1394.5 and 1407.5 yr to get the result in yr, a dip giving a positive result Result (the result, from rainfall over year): 6.0 yr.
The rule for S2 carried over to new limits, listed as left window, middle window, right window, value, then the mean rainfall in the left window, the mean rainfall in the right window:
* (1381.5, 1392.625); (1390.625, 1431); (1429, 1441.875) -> 0.365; 15.8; 16.2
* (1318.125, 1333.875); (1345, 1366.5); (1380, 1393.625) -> -0.093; 19.6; 15.7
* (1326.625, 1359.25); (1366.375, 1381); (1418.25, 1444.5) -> -0.034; 19.5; 14.8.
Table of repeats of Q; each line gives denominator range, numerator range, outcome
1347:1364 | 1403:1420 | 0.61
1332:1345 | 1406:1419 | 0.63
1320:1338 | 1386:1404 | 0.57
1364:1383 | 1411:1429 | 0.69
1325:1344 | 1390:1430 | 0.58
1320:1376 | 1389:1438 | 0.63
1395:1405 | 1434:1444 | 2.04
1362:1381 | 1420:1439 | 0.76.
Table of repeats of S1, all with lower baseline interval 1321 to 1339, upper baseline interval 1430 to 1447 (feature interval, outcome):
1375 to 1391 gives 0.09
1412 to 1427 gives 0.35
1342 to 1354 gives 0.02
